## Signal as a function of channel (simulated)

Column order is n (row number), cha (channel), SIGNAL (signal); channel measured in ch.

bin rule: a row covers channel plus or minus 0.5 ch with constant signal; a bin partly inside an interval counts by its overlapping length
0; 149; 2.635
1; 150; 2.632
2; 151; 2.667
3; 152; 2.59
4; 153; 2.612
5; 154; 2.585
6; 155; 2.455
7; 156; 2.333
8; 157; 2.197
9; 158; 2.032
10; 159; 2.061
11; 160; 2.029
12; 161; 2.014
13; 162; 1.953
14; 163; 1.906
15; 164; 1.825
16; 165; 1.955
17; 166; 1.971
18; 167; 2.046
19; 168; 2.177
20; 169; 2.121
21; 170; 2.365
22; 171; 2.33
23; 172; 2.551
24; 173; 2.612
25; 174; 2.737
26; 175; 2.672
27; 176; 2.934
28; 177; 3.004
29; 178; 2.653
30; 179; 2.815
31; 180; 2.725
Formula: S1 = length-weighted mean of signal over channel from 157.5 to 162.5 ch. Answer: 2.02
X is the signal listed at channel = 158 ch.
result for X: 2.032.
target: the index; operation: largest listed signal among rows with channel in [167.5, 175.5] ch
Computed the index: 2.737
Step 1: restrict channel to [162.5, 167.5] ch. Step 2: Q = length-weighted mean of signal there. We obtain 1.94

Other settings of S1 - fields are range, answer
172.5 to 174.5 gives 2.67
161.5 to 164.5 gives 1.89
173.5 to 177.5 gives 2.84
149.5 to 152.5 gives 2.63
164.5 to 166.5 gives 1.96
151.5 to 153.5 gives 2.6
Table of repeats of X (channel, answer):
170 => 2.365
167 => 2.046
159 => 2.061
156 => 2.333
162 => 1.953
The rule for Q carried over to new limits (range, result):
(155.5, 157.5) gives 2.27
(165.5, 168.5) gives 2.06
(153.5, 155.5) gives 2.52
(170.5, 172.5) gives 2.44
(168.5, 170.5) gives 2.24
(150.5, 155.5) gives 2.58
